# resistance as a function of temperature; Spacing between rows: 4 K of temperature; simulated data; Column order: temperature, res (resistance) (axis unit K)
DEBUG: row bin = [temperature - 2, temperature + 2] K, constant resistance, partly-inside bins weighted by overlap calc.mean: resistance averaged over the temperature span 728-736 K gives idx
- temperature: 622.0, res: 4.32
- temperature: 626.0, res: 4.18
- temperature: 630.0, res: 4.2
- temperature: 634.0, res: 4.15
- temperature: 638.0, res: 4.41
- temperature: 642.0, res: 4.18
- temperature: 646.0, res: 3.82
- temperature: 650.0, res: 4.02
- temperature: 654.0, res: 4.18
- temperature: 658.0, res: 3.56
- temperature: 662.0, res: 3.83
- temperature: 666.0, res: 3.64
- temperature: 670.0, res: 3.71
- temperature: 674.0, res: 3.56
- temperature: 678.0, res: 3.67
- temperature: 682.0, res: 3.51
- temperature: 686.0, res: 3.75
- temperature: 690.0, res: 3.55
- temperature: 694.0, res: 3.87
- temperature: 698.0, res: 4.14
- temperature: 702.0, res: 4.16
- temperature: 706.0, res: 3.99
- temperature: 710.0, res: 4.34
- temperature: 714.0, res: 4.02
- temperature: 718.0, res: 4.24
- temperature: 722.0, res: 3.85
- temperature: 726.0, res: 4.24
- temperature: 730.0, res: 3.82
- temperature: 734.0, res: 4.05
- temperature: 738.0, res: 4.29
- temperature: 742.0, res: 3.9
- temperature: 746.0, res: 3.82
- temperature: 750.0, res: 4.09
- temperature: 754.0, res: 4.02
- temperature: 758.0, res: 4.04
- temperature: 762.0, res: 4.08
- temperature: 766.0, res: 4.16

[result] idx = 3.93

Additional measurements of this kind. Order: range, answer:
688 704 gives 3.93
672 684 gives 3.58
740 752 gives 3.94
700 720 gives 4.15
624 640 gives 4.24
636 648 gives 4.14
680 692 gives 3.6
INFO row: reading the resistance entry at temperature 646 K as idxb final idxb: 3.82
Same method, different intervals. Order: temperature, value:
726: 4.24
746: 3.82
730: 3.82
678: 3.67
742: 3.9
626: 4.18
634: 4.15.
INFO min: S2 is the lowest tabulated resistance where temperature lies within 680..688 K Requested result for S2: 3.51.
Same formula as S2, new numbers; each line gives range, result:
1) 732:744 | 3.9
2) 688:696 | 3.55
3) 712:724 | 3.85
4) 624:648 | 3.82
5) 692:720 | 3.87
